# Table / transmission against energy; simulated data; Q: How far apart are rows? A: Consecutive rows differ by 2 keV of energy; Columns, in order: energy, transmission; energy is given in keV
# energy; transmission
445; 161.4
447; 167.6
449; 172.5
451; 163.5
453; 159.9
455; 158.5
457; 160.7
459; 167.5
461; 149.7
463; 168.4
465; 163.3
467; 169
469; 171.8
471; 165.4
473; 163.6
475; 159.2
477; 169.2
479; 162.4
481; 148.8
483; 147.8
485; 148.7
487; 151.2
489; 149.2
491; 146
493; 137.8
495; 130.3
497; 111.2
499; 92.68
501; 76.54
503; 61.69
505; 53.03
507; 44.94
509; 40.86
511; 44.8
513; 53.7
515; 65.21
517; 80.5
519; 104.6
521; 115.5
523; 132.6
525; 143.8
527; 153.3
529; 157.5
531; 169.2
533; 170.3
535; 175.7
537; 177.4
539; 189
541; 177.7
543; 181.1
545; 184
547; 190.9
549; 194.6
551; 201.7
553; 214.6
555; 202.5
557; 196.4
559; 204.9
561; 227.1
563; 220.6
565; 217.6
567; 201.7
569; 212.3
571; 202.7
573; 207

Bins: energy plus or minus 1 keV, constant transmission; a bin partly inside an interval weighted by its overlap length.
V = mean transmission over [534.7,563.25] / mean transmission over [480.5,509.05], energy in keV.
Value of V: 1.76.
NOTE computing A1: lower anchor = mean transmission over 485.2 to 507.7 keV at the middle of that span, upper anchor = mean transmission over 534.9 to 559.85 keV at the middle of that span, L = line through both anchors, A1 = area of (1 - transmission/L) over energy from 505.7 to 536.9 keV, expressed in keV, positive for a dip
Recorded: 8.6 keV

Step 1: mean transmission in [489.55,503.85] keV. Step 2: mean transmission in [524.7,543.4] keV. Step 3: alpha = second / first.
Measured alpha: 1.5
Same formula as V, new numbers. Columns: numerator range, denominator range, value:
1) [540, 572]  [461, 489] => 1.26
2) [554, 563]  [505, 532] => 2.12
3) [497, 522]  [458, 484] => 0.44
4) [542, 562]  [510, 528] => 2.01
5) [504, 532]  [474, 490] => 0.63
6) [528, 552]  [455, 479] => 1.10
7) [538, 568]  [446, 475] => 1.22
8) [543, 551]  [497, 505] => 2.43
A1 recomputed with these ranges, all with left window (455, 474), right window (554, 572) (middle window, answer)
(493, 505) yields 5.67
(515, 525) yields 4.34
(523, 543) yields 2.94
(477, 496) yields 2.83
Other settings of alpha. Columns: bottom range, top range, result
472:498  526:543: 1.16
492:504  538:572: 1.98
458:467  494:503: 0.60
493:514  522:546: 2.26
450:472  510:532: 0.68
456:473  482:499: 0.84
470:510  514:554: 1.29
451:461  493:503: 0.64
